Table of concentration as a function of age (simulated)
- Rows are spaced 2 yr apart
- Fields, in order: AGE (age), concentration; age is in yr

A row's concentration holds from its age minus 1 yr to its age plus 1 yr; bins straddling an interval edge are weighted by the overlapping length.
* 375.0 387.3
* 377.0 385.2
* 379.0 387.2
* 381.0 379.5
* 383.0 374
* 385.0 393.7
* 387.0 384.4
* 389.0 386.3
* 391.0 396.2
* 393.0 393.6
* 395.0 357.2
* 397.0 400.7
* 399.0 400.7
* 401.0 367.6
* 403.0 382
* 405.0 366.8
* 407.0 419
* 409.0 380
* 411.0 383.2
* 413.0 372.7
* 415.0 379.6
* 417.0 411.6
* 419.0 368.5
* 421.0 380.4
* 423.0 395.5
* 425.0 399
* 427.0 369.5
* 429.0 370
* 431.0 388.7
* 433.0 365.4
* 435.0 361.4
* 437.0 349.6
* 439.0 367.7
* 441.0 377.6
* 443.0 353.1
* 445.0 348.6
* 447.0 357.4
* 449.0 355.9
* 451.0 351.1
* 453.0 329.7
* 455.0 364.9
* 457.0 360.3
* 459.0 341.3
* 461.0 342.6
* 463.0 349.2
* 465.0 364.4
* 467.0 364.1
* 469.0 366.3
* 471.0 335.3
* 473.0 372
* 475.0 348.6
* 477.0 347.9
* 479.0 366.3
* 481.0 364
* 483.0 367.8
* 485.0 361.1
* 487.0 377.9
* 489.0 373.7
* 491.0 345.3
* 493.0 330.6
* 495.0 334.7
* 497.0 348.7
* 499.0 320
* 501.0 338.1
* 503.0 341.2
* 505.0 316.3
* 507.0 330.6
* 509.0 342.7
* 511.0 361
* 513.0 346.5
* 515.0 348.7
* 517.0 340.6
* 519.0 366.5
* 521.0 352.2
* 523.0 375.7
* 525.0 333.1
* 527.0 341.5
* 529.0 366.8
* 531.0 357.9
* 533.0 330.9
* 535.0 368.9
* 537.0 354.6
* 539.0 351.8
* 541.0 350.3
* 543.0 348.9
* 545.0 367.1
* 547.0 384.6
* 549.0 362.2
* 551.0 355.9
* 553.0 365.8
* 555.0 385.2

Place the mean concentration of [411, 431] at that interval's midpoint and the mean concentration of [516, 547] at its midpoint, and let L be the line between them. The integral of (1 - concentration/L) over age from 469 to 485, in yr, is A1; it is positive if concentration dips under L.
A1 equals 0.5 yr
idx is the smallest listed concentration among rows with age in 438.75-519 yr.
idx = 316.3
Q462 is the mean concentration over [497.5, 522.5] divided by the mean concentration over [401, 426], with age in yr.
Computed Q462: 0.9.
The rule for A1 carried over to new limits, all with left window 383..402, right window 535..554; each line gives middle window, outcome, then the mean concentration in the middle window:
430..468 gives 1.92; 358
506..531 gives 0.97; 351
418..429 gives -0.02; 381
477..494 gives 0.48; 360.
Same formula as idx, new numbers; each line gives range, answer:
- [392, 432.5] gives 357.2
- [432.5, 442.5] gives 349.6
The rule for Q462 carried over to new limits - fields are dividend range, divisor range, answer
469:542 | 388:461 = 0.94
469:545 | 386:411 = 0.91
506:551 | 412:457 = 0.96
